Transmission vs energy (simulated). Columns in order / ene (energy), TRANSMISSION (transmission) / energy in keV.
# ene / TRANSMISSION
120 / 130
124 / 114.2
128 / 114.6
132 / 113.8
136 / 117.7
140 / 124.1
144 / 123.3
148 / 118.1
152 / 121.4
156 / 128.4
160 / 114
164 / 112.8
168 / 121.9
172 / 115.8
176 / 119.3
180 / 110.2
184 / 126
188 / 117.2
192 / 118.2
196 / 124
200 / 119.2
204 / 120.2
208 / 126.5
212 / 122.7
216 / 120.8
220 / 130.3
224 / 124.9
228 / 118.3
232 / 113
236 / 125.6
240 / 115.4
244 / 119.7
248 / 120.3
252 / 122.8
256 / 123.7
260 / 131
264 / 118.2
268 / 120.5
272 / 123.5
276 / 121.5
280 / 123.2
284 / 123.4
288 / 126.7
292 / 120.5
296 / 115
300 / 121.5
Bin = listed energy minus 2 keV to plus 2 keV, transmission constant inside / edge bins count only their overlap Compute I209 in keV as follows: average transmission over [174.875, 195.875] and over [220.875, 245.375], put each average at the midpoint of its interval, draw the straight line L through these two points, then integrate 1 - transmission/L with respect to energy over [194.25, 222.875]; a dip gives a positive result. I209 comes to -1.0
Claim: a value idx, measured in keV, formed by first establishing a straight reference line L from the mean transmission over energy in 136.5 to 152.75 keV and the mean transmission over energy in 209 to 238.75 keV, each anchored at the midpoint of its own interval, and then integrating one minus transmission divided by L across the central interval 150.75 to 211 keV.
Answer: 1.0 keV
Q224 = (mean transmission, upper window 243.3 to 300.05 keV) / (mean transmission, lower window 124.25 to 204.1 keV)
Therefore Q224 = 1.0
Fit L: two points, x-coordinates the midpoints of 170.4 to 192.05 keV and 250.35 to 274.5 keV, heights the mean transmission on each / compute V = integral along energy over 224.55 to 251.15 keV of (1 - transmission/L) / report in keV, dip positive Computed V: 0.5 keV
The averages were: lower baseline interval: 118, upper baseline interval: 123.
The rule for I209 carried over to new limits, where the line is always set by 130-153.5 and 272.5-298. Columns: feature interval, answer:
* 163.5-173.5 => 0.2 keV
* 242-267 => -0.2 keV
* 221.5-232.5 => 0.1 keV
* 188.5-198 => 0.0 keV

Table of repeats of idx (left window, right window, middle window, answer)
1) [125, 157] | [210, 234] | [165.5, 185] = 0.4 keV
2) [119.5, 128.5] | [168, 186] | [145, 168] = -0.2 keV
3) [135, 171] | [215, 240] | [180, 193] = 0.2 keV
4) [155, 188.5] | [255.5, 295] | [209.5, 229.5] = -0.5 keV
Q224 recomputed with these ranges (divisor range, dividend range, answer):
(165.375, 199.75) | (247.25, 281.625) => 1.03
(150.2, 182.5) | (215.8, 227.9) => 1.06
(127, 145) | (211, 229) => 1.04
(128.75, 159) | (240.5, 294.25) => 1.02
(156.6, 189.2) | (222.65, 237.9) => 1.02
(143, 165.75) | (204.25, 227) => 1.04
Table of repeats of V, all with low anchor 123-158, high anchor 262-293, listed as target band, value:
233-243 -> 0.15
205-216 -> -0.23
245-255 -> 0.01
